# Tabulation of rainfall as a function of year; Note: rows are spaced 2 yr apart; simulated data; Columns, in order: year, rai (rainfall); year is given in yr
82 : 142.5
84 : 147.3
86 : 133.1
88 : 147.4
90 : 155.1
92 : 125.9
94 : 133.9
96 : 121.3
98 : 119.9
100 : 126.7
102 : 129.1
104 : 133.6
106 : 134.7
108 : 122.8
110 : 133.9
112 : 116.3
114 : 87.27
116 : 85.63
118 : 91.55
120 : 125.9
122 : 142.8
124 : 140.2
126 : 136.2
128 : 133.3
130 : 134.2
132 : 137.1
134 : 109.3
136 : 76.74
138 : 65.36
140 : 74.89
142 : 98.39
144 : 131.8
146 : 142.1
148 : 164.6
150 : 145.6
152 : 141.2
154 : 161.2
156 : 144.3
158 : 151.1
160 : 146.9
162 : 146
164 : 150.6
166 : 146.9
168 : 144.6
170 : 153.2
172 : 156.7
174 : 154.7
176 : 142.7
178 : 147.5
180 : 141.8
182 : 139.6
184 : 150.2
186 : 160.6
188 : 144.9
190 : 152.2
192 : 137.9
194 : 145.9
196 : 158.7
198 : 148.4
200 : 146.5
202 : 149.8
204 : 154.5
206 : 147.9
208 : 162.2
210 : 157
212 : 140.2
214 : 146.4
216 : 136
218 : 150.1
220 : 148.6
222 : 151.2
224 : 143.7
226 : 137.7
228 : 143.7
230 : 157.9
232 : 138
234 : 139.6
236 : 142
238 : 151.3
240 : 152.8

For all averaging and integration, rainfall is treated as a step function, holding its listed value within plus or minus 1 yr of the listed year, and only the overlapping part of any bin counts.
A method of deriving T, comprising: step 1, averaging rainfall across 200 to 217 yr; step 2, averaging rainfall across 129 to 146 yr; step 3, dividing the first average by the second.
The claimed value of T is 1.41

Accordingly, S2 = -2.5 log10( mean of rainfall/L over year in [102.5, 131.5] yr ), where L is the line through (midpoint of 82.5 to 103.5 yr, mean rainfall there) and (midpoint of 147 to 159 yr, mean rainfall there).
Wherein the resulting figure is 0.15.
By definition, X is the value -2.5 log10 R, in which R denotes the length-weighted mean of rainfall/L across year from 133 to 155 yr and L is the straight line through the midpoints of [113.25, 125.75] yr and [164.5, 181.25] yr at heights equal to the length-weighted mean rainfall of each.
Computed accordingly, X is 0.10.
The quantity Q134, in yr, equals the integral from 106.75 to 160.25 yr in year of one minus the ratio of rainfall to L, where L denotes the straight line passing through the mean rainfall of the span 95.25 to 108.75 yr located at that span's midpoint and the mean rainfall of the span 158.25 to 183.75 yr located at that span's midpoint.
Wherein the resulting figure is 5.2 yr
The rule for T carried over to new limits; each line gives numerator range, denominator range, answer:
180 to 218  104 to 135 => 1.21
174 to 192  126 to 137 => 1.23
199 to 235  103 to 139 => 1.26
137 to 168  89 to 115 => 1.07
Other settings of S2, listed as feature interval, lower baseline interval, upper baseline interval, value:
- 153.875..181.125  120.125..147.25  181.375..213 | -0.11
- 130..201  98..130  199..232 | -0.02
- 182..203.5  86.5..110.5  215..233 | -0.05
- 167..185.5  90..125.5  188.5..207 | -0.04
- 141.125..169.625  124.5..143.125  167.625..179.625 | -0.11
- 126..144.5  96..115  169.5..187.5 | 0.23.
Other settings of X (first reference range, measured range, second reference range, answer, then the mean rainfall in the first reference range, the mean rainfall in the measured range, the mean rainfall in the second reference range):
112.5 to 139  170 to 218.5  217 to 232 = -0.10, 113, 149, 147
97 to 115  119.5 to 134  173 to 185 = -0.04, 123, 134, 146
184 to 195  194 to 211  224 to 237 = -0.04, 148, 153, 143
